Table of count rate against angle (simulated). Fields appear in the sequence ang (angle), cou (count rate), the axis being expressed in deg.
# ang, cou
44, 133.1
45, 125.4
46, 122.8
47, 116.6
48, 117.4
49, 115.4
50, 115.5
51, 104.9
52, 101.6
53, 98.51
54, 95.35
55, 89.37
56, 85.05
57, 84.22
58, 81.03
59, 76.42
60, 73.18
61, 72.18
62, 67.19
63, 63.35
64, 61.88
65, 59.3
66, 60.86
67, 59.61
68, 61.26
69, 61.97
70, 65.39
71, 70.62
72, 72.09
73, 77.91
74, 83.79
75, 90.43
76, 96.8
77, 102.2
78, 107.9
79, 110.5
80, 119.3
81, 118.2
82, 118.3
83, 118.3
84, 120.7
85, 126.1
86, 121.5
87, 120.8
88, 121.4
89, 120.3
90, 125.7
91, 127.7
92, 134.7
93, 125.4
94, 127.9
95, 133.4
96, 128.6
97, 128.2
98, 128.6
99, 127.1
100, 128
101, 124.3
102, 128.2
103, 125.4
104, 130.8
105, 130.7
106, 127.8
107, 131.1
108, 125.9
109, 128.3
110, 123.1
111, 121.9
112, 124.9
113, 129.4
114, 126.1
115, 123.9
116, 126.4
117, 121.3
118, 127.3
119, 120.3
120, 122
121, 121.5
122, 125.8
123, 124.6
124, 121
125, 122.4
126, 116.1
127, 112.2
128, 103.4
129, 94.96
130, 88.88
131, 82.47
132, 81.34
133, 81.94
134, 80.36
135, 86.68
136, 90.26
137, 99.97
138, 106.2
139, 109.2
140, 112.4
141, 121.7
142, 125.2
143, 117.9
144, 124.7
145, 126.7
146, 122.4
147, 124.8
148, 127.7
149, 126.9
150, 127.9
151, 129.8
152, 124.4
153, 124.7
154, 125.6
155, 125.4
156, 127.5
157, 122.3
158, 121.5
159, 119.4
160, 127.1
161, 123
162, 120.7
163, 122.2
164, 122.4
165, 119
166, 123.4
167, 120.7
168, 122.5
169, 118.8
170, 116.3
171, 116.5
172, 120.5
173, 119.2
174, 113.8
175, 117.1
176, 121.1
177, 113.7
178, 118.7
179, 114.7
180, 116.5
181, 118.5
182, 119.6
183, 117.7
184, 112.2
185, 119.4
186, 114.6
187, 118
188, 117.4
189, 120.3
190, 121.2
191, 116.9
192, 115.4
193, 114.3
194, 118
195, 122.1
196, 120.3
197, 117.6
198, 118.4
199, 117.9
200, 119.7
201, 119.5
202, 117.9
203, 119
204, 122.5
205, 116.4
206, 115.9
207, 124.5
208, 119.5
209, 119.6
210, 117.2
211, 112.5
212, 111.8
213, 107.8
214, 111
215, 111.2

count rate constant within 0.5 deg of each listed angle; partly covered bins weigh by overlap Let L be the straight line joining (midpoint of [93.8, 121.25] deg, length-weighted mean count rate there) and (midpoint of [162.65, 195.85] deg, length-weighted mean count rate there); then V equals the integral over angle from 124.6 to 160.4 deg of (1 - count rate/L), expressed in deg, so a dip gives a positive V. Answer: 2.8 deg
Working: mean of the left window 127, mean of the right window 118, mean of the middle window 113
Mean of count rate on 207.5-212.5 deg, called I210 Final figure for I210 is 116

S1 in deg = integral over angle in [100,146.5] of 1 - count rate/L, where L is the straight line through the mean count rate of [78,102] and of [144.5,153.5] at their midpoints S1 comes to 3.47 deg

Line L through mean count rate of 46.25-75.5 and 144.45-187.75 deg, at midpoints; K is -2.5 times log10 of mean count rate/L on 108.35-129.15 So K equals -0.17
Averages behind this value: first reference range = 82.5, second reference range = 121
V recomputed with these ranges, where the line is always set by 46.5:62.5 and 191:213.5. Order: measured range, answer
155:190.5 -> -2.1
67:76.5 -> 2.1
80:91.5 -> -2.7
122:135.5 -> 0.6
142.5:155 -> -1.9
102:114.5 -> -3.1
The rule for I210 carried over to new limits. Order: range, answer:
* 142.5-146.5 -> 123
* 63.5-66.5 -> 60.7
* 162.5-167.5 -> 122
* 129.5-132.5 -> 84.2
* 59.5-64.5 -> 67.6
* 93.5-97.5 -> 130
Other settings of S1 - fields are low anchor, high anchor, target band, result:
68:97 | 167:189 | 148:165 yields -1.30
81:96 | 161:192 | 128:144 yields 2.85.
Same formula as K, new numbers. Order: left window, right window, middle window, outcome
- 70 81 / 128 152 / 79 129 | -0.23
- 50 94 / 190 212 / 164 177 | -0.06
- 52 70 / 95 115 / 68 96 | -0.07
